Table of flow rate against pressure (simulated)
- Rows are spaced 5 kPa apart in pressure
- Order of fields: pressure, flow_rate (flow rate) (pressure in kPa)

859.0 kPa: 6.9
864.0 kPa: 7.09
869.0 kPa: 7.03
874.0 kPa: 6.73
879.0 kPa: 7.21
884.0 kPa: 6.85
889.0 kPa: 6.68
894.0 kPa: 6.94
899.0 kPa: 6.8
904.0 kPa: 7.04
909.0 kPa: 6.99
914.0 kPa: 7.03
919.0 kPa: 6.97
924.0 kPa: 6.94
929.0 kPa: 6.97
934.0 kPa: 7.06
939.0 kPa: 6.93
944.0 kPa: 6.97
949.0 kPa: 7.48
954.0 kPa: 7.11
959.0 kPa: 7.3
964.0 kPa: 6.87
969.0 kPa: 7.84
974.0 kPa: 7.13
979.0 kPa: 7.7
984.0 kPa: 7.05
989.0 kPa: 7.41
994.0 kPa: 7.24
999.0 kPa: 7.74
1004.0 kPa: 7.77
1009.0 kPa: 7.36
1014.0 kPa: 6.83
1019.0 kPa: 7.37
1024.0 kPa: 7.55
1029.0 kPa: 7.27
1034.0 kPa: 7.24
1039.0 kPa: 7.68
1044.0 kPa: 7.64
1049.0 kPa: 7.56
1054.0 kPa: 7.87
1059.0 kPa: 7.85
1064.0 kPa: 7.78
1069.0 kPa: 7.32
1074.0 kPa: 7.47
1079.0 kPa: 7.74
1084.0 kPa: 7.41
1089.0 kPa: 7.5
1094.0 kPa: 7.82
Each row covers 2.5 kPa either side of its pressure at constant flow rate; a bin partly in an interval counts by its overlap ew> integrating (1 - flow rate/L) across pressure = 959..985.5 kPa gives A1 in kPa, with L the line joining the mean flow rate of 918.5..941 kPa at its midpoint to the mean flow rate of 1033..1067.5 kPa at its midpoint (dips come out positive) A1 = -0.4 kPa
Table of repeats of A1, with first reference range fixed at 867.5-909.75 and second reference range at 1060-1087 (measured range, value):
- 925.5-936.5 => 0.1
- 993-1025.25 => -0.3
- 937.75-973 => -0.4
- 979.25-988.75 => -0.1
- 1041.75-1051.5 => -0.2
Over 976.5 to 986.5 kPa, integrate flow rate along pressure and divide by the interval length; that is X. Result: 7.38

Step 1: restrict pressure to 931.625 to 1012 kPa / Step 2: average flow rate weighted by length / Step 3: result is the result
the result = 7.31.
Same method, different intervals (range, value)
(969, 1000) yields 7.4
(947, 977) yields 7.29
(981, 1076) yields 7.47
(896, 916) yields 6.96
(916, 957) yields 7.06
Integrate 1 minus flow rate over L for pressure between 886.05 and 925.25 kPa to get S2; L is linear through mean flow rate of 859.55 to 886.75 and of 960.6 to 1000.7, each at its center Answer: 0.9 kPa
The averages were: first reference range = 6.97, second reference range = 7.36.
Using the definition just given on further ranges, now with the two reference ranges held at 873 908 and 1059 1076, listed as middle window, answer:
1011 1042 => 0.37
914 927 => 0.09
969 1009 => -0.98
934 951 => -0.01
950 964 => -0.04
